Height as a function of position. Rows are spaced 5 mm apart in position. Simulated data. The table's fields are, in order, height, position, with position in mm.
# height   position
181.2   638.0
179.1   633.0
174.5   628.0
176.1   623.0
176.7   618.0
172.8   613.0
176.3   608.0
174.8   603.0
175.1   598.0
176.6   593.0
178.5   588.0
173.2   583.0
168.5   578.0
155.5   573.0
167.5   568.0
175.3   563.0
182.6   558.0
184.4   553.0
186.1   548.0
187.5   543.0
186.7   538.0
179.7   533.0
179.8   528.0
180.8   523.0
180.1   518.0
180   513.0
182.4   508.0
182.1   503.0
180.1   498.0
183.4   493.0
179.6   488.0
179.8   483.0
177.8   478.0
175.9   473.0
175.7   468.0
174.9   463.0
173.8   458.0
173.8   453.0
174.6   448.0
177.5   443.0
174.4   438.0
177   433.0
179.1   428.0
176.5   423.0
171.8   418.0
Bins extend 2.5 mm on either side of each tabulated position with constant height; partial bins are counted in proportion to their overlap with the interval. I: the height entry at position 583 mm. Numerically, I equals 173.2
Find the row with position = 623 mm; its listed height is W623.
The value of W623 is 176.1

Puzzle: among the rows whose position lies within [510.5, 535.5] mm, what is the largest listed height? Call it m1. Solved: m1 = 180.8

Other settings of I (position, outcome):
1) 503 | 182.1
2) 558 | 182.6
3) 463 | 174.9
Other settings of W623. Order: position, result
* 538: 186.7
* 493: 183.4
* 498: 180.1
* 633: 179.1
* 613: 172.8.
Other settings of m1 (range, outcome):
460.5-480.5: 177.8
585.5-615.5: 178.5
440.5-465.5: 177.5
